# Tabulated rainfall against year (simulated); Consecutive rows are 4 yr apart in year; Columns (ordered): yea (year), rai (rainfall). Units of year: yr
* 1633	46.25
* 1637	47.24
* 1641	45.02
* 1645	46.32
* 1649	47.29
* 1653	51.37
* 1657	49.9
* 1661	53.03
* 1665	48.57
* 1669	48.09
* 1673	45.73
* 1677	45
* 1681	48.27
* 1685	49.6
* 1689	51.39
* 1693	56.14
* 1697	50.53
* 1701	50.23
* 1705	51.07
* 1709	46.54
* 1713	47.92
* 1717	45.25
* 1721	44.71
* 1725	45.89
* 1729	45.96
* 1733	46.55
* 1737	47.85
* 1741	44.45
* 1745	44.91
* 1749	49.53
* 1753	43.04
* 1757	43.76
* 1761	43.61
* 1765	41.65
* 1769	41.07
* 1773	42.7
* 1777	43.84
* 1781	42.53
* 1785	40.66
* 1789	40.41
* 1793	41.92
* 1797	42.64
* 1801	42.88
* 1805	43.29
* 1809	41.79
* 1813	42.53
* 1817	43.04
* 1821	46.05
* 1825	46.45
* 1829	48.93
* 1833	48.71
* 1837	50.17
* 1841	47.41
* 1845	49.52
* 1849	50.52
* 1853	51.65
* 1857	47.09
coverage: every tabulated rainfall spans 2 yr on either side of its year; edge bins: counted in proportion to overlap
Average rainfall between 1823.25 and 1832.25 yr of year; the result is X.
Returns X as 47.9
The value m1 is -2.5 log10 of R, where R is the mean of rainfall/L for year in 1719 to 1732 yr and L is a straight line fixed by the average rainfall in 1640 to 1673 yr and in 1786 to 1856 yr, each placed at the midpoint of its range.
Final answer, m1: 0.04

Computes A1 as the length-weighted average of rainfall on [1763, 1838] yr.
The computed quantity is 43.7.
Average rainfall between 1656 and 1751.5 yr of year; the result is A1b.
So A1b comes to 48.2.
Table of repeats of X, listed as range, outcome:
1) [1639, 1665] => 48.8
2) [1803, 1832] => 44.7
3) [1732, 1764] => 45.3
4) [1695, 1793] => 45.1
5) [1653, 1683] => 48.6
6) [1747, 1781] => 43.6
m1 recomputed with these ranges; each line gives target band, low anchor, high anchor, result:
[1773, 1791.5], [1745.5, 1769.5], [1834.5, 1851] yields 0.09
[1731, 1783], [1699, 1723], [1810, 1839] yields 0.07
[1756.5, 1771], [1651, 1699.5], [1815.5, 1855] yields 0.16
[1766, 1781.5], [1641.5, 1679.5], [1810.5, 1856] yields 0.13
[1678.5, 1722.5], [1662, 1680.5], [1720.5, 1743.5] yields -0.06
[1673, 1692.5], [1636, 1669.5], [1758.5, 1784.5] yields -0.04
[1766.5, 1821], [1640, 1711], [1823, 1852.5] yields 0.16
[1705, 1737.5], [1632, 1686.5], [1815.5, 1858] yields 0.03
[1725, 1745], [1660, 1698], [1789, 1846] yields 0.04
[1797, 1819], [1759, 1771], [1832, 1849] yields 0.08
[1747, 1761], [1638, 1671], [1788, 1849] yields 0.03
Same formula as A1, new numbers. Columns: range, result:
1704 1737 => 46.7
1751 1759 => 43.4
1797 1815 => 42.6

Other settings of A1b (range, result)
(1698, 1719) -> 48.3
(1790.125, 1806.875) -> 42.6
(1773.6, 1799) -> 42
